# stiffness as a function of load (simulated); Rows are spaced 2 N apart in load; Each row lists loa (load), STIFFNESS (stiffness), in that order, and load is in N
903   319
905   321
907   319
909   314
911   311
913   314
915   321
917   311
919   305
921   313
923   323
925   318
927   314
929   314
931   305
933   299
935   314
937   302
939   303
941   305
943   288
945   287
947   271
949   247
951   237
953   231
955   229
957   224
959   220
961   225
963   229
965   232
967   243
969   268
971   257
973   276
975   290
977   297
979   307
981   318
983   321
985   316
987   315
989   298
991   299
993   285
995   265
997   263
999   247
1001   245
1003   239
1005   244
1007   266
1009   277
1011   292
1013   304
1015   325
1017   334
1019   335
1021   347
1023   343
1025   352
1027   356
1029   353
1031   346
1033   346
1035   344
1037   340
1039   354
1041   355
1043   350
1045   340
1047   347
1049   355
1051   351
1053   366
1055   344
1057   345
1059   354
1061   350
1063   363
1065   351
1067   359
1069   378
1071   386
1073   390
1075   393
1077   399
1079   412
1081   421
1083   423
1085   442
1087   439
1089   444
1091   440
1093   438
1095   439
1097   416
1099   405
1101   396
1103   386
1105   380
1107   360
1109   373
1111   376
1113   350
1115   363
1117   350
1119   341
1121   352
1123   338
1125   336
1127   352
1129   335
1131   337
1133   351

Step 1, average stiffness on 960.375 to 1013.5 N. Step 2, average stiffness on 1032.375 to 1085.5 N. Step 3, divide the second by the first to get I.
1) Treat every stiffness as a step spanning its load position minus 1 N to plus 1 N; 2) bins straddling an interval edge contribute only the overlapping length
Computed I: 1.3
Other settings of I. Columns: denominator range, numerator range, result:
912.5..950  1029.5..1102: 1.26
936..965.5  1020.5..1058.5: 1.37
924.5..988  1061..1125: 1.40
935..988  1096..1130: 1.35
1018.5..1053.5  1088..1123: 1.11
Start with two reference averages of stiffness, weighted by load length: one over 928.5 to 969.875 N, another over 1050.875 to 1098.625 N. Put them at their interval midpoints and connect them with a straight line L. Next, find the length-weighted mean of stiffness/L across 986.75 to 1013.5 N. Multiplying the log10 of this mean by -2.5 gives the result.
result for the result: 0.164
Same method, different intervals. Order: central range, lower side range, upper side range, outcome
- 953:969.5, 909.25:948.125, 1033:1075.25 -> 0.34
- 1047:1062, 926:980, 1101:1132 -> -0.09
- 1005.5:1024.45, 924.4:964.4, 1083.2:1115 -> 0.07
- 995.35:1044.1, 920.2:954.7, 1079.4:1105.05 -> 0.15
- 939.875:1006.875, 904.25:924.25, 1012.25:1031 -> 0.22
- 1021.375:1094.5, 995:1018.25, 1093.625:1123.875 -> -0.15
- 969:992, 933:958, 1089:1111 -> 0.01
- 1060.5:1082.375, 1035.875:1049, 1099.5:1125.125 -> -0.09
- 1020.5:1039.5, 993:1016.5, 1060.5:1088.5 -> -0.10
